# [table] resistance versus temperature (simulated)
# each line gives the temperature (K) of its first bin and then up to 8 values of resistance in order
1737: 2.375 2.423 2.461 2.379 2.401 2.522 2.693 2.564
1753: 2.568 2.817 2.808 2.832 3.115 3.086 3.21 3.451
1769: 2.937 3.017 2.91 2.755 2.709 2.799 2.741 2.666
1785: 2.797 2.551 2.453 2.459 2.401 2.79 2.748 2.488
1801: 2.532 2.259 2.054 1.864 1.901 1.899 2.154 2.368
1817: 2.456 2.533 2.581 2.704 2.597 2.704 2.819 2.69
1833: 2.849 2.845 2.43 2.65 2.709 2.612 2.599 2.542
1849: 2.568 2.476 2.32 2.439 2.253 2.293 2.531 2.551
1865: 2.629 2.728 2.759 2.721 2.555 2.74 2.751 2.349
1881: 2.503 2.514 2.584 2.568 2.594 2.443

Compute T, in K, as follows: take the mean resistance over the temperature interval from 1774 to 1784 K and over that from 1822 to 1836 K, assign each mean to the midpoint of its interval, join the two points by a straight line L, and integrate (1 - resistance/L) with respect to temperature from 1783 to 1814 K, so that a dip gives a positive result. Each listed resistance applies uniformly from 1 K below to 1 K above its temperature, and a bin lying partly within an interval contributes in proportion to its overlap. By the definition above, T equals 4.2 K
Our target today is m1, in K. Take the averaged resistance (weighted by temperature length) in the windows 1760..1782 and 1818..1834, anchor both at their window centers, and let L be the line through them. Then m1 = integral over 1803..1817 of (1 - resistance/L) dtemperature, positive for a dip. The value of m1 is 3.5 K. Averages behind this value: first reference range 2.98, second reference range 2.68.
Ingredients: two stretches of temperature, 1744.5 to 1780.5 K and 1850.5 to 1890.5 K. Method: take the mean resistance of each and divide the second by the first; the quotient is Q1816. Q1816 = 0.89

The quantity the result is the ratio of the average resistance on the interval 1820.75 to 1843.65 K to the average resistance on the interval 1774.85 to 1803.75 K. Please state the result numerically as 1.0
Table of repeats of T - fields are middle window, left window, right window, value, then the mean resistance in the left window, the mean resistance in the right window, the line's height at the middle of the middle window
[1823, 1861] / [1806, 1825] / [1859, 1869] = -2.0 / 2.29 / 2.59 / 2.46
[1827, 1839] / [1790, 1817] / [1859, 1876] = -1.3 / 2.31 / 2.63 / 2.46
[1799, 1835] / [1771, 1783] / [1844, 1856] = 2.7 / 2.79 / 2.49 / 2.63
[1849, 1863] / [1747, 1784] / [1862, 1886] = 1.3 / 2.86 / 2.62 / 2.66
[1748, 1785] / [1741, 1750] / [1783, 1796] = -4.9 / 2.49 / 2.58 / 2.54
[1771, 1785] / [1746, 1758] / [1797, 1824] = -1.6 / 2.66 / 2.31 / 2.5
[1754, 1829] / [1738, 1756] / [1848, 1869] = -3.2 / 2.54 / 2.49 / 2.52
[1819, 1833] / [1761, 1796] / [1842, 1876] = -0.1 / 2.82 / 2.55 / 2.66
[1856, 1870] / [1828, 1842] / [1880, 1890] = 0.5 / 2.71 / 2.55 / 2.62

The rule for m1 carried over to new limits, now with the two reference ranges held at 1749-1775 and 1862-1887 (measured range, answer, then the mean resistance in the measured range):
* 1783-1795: 1.2 K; 2.56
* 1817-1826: 0.6 K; 2.59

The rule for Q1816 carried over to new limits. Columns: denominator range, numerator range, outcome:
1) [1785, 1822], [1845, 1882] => 1.07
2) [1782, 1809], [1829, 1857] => 1.06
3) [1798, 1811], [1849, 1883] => 1.17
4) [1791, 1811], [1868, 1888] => 1.12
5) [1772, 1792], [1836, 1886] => 0.95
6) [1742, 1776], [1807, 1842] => 0.89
